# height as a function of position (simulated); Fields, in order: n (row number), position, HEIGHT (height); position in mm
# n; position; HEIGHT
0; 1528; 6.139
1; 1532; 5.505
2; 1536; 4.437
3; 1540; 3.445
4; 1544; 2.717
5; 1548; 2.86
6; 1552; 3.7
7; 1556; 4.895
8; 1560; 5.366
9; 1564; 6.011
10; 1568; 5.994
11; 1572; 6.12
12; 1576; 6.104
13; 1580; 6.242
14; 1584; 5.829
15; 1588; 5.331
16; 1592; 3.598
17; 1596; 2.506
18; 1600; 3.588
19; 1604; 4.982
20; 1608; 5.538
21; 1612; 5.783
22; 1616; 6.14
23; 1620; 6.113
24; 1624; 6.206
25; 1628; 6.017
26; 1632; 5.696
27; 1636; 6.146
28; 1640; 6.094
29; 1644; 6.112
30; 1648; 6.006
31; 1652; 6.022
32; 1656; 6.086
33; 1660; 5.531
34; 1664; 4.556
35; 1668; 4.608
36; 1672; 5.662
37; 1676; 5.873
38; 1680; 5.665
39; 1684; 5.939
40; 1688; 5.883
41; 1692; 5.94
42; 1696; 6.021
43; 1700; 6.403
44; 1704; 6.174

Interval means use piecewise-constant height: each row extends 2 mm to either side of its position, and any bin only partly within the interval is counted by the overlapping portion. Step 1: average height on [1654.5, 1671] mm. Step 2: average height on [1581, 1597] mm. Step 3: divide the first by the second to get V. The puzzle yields 1.1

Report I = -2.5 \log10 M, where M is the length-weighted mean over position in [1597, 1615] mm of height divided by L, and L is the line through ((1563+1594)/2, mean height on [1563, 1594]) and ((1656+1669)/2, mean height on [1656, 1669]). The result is 0.12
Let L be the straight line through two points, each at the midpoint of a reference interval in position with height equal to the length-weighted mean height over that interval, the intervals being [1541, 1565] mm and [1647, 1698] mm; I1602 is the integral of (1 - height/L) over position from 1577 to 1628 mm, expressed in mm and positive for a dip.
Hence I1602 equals -4.5 mm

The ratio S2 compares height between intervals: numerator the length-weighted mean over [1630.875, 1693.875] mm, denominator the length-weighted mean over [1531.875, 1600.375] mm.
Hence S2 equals 1.23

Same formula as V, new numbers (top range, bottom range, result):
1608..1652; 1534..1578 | 1.28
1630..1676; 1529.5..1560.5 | 1.39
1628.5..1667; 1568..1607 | 1.16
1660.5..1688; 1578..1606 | 1.18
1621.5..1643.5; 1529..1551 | 1.55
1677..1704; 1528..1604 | 1.27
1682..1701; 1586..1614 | 1.34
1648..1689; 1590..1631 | 1.11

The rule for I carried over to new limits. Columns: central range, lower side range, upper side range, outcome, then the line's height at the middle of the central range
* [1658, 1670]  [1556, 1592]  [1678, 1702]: 0.204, 5.91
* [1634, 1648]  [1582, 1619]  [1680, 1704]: -0.140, 5.36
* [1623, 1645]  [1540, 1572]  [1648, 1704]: -0.138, 5.32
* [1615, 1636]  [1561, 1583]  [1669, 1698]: -0.019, 5.94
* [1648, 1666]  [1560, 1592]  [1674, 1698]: 0.048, 5.85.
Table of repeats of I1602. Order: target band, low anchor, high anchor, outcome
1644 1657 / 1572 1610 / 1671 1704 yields -1.15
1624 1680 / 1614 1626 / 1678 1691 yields 2.43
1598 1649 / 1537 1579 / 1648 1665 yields -3.37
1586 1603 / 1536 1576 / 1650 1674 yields 3.76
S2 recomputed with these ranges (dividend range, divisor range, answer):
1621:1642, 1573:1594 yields 1.11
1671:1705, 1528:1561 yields 1.42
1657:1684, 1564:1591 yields 0.92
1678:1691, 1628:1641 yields 0.98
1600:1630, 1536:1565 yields 1.39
